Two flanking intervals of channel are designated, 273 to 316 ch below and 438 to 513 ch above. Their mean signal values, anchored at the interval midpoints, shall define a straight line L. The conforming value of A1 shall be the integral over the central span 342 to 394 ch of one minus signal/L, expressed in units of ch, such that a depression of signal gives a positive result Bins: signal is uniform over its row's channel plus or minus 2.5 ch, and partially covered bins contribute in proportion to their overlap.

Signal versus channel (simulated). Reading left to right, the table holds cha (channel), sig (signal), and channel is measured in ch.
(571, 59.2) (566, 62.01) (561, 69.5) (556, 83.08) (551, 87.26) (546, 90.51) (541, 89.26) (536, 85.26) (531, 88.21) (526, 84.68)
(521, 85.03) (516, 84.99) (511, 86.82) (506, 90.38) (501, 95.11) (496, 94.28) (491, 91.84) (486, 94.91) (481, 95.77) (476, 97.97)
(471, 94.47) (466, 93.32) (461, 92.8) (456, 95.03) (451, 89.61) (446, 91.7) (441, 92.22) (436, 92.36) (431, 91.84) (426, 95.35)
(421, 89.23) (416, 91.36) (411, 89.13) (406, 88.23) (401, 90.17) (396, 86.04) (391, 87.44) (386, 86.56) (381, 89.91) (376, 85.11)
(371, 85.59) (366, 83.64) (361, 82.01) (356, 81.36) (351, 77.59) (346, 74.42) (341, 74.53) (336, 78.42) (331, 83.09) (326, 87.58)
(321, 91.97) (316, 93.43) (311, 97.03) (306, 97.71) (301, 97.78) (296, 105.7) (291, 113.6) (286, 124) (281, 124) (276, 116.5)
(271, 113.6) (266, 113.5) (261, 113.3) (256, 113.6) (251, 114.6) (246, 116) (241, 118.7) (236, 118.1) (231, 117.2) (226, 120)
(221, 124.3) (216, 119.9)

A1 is 9.7 ch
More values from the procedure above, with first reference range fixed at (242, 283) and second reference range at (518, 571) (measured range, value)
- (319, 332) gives 2.4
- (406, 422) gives 1.2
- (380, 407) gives 3.2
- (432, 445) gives 0.3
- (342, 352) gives 2.8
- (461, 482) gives -1.1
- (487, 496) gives -0.5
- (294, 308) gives 1.3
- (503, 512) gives -0.4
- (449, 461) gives 0.0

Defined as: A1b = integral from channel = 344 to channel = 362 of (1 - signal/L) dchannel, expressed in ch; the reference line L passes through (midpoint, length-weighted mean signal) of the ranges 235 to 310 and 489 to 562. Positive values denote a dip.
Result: 4.5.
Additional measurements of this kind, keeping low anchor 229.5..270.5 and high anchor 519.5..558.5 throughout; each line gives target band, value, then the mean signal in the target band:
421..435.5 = 0.8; 92.7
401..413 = 1.3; 89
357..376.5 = 3.8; 83.8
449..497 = -0.4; 94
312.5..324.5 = 1.8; 92.6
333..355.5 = 6.2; 76.8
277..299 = -0.9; 116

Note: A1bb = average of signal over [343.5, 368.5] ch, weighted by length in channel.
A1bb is 79.8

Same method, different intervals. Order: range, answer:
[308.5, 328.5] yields 92.5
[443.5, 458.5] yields 92.1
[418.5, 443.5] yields 92.2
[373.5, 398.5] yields 87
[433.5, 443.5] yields 92.3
